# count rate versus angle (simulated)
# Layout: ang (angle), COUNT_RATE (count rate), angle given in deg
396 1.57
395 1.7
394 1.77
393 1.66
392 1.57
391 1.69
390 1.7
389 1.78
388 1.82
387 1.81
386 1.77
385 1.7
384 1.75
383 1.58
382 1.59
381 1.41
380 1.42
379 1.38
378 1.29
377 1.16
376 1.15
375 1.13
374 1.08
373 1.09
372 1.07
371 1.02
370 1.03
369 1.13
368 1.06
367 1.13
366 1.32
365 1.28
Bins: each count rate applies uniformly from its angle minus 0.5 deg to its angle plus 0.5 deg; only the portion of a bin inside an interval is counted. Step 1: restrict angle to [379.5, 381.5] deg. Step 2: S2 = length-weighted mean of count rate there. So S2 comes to 1.42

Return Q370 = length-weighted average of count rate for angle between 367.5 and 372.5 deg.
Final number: 1.06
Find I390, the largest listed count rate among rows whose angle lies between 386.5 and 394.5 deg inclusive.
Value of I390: 1.82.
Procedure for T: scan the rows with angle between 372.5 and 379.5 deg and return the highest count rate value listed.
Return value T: 1.38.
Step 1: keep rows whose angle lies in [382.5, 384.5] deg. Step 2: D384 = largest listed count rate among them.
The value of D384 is 1.75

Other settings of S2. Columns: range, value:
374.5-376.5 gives 1.14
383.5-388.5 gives 1.77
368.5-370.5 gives 1.08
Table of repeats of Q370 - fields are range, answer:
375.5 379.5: 1.25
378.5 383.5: 1.48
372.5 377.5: 1.12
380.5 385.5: 1.61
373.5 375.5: 1.1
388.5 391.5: 1.72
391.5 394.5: 1.67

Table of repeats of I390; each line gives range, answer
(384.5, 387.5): 1.81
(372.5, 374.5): 1.09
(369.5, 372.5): 1.07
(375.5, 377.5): 1.16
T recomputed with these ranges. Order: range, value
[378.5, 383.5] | 1.59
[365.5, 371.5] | 1.32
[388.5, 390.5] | 1.78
